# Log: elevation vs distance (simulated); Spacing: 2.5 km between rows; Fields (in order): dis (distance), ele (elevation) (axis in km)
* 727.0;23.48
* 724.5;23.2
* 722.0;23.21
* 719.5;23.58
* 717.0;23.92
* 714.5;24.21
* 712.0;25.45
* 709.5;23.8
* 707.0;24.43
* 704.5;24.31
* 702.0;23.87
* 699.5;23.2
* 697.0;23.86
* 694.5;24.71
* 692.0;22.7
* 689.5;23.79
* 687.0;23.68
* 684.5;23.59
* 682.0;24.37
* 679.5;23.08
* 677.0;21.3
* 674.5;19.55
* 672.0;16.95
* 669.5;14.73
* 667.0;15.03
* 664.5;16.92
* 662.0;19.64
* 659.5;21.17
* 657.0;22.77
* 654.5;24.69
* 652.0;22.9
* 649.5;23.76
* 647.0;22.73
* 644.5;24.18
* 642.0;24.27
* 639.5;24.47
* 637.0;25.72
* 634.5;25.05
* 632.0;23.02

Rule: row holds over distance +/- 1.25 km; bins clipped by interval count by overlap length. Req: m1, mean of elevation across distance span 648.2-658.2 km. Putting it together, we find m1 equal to 23.5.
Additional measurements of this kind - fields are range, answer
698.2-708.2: 23.9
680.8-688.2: 23.9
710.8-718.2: 24.5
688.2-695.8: 23.7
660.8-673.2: 16.6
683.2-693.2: 23.4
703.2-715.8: 24.4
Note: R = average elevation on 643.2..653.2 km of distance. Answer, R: 23.4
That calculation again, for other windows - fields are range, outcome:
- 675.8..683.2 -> 22.9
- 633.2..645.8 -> 24.7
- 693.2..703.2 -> 23.9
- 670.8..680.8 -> 20.3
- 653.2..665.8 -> 21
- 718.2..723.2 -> 23.4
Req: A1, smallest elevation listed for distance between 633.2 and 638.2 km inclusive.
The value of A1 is 25.05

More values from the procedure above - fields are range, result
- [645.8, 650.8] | 22.73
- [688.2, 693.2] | 22.7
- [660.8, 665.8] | 16.92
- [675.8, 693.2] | 21.3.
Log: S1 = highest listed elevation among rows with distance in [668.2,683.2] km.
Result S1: 24.37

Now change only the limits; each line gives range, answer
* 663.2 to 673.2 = 16.95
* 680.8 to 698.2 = 24.71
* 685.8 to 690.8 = 23.79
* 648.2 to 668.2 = 24.69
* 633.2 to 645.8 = 25.72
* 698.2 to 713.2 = 25.45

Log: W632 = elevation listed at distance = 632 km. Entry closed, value 23.02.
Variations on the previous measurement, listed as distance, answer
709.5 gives 23.8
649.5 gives 23.76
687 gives 23.68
